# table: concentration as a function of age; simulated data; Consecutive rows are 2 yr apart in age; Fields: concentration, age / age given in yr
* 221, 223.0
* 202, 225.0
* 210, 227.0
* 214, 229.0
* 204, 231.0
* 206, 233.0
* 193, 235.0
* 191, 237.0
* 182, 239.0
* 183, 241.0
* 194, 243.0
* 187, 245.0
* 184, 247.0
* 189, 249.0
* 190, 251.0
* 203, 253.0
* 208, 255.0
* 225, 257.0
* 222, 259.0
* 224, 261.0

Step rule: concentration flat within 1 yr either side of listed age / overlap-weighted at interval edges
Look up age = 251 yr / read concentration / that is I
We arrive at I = 190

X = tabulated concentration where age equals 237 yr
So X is 191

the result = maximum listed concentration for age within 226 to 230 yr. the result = 214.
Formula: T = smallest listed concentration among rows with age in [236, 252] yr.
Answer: 182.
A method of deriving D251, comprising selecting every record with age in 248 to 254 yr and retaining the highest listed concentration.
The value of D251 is 203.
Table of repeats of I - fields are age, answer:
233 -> 206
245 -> 187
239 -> 182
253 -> 203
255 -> 208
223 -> 221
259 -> 222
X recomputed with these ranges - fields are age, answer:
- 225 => 202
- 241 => 183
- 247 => 184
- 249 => 189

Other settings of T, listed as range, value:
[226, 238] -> 191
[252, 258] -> 203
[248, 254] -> 189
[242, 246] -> 187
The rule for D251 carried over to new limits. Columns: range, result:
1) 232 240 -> 206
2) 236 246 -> 194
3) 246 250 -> 189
